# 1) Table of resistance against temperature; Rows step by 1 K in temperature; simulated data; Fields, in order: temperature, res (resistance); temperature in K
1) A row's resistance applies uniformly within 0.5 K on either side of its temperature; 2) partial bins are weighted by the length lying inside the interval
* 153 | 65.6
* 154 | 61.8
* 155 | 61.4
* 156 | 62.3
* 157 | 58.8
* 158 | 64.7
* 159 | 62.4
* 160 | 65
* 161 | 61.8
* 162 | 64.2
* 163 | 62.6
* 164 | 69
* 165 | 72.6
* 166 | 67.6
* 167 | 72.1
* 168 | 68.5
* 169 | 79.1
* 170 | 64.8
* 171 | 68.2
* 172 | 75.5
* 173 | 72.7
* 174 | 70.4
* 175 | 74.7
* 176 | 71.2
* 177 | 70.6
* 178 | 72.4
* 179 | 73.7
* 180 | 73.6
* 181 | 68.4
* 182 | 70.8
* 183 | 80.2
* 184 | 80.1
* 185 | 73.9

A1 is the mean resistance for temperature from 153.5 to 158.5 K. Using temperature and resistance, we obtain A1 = 61.8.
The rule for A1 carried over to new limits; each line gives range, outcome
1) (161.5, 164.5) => 65.3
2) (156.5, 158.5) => 61.8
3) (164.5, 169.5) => 72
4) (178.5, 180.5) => 73.7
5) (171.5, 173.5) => 74.1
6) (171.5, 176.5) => 72.9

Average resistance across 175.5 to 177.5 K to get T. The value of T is 70.9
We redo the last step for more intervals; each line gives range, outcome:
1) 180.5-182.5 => 69.6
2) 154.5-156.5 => 61.8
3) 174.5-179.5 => 72.5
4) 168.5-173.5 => 72.1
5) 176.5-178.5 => 71.5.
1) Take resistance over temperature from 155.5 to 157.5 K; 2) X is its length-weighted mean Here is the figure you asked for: 60.5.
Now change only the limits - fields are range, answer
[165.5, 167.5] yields 69.8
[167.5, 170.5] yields 70.8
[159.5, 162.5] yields 63.7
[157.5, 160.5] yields 64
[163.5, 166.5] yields 69.7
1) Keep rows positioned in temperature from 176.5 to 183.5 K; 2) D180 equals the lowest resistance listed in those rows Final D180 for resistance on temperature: 68.4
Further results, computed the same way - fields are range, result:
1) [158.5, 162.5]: 61.8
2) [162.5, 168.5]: 62.6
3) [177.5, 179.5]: 72.4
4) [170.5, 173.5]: 68.2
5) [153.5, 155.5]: 61.4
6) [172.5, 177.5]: 70.4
